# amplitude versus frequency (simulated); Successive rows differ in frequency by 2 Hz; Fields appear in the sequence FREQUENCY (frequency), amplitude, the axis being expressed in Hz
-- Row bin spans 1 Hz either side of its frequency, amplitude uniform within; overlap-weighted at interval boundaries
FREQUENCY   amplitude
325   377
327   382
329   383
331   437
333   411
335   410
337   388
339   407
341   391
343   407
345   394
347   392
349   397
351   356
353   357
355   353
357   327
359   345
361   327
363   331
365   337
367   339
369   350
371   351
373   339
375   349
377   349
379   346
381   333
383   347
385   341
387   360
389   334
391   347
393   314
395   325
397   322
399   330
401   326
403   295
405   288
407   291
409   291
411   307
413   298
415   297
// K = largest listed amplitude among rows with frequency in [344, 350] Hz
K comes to 397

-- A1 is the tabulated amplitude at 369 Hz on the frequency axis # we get 350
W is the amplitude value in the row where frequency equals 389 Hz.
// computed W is 334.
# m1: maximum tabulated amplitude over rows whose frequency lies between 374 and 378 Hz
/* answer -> 349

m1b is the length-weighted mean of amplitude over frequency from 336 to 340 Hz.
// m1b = 398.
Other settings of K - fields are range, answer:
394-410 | 330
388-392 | 347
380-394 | 360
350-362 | 357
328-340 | 437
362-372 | 351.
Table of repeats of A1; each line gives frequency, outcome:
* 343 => 407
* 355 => 353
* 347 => 392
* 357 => 327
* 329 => 383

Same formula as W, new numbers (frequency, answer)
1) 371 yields 351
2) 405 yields 288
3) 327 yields 382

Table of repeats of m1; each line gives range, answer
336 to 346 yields 407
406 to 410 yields 291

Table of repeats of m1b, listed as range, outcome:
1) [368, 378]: 348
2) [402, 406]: 292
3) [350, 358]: 348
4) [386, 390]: 347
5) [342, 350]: 398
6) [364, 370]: 342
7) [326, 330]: 382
